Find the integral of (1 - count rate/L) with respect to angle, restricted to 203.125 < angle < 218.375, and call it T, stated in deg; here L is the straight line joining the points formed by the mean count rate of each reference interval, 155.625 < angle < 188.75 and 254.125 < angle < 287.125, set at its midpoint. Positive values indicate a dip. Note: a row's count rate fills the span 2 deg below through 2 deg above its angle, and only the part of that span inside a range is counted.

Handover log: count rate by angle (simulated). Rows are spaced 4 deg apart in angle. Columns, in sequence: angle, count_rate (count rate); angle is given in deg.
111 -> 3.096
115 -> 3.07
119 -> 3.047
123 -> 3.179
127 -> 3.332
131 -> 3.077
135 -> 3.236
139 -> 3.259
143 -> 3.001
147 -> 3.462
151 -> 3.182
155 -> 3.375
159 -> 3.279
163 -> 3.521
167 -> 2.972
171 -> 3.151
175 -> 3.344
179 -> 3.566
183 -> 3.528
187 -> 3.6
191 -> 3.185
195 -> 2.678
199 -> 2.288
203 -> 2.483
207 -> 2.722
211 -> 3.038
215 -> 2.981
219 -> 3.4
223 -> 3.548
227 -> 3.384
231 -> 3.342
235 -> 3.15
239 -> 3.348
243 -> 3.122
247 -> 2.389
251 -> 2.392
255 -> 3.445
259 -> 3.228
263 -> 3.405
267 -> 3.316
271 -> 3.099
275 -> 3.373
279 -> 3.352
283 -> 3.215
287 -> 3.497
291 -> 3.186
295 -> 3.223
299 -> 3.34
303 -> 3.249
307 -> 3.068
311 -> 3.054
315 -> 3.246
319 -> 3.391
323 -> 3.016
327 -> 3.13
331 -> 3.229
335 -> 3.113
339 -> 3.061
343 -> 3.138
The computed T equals 2.01 deg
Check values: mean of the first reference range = 3.37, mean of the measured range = 2.9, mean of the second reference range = 3.31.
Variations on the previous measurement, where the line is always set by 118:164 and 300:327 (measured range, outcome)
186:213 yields 3.28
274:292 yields -0.81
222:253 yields 1.31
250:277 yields -0.12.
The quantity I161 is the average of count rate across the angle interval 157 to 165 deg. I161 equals 3.4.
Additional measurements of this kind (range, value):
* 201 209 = 2.6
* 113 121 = 3.06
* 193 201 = 2.48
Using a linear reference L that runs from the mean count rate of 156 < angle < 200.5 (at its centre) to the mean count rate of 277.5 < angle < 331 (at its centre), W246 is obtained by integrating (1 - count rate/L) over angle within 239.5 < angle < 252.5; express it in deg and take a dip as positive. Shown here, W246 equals 2.0 deg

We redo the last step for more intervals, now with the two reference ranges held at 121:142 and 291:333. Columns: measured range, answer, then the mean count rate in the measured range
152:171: -0.37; 3.27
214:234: -0.87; 3.34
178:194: -1.06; 3.41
